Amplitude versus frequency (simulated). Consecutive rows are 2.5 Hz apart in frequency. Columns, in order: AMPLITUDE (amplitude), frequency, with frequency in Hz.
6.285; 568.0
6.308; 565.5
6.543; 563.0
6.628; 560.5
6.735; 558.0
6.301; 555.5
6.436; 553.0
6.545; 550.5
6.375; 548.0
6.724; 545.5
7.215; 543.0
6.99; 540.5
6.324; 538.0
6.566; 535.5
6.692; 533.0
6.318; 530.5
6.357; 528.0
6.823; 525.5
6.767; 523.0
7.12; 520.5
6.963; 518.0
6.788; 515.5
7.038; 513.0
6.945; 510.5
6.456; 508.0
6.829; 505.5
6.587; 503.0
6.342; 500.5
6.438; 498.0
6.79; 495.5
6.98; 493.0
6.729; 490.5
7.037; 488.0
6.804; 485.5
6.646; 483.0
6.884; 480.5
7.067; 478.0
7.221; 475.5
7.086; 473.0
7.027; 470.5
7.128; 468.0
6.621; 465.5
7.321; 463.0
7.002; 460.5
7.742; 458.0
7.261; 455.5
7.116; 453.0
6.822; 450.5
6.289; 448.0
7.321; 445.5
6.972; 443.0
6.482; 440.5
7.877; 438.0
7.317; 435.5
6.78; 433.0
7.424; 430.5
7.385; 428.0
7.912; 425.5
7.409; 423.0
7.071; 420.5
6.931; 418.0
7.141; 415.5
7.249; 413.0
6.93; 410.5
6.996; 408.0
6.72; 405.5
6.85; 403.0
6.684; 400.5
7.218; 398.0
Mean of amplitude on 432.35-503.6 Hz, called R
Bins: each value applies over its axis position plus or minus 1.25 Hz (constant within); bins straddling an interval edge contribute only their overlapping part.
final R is 6.96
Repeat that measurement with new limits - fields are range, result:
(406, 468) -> 7.14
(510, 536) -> 6.76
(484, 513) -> 6.73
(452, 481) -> 7.13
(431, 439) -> 7.32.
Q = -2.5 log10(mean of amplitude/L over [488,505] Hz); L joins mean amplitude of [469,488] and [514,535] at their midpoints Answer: 0.03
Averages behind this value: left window 6.97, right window 6.73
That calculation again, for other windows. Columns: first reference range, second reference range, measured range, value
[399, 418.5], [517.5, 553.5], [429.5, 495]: -0.031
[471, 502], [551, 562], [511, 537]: -0.012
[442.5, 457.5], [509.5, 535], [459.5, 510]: 0.007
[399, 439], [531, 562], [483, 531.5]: 0.007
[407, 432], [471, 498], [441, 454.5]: 0.032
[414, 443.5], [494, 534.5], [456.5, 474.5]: -0.020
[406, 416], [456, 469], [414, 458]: -0.009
